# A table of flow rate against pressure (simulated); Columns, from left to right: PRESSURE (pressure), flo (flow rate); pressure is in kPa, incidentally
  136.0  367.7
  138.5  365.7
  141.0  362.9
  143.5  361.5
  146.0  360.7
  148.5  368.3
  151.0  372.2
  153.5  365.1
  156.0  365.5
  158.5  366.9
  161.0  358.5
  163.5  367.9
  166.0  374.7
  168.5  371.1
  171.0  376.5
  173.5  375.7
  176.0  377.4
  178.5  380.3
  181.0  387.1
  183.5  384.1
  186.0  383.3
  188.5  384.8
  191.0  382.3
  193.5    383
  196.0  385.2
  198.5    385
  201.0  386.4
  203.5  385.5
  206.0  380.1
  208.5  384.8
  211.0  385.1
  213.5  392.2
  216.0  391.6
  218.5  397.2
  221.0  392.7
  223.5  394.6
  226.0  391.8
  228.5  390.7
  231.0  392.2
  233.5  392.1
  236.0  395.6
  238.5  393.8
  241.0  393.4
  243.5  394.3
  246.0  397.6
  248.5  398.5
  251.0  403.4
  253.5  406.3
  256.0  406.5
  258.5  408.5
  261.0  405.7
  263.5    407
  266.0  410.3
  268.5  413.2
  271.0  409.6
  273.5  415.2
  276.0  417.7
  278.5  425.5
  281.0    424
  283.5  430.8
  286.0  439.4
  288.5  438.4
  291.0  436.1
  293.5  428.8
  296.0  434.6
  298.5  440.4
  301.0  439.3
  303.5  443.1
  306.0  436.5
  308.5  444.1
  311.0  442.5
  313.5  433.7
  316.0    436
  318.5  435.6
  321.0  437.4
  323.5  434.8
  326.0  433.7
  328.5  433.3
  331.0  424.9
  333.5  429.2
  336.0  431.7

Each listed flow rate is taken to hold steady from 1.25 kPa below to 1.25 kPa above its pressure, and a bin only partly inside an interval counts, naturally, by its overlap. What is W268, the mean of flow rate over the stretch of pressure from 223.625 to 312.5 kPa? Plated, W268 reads 415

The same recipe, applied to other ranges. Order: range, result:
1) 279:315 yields 436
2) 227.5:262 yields 398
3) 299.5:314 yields 440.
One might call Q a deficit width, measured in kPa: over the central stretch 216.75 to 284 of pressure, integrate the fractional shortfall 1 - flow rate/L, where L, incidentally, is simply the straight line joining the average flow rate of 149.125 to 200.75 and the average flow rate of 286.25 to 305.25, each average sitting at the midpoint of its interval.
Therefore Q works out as 1.8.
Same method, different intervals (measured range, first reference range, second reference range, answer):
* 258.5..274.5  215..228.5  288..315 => 0.3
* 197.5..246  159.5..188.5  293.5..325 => 0.9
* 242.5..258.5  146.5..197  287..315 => 0.5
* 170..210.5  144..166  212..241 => -0.4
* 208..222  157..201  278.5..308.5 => 0.2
